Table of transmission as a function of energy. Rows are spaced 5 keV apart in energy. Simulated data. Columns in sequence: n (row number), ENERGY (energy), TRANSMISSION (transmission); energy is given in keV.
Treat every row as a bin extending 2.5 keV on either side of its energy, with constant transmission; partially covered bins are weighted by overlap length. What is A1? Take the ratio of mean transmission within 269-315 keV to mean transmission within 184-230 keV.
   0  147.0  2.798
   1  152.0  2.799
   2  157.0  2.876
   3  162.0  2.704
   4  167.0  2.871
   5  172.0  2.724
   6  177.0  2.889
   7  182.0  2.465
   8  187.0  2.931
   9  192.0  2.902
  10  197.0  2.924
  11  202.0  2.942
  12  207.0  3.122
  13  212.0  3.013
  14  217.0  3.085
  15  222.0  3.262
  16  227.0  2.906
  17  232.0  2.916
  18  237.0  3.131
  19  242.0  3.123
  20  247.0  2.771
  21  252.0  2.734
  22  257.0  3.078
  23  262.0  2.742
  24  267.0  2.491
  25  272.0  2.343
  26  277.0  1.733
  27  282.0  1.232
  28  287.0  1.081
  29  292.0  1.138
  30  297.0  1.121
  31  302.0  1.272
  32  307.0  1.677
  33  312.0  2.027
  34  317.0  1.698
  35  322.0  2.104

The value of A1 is 0.51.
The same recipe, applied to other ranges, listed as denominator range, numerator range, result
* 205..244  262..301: 0.54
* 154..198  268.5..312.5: 0.54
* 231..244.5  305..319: 0.59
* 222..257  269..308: 0.49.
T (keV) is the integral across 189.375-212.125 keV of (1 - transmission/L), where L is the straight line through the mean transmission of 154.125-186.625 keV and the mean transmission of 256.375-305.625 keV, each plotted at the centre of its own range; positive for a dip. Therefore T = -4.45 keV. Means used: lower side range 2.77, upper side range 1.77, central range 2.98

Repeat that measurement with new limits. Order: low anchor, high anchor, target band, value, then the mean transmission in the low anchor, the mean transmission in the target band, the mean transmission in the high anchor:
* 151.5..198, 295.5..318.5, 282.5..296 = 4.7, 2.81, 1.13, 1.57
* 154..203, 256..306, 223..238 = -4.6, 2.82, 3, 1.78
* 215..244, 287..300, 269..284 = -1.3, 3.07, 1.81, 1.13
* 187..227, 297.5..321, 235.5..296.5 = 1.0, 3.02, 2.25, 1.65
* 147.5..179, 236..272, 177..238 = -3.2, 2.81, 2.96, 2.82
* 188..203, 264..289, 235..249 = -4.5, 2.92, 3.01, 1.81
